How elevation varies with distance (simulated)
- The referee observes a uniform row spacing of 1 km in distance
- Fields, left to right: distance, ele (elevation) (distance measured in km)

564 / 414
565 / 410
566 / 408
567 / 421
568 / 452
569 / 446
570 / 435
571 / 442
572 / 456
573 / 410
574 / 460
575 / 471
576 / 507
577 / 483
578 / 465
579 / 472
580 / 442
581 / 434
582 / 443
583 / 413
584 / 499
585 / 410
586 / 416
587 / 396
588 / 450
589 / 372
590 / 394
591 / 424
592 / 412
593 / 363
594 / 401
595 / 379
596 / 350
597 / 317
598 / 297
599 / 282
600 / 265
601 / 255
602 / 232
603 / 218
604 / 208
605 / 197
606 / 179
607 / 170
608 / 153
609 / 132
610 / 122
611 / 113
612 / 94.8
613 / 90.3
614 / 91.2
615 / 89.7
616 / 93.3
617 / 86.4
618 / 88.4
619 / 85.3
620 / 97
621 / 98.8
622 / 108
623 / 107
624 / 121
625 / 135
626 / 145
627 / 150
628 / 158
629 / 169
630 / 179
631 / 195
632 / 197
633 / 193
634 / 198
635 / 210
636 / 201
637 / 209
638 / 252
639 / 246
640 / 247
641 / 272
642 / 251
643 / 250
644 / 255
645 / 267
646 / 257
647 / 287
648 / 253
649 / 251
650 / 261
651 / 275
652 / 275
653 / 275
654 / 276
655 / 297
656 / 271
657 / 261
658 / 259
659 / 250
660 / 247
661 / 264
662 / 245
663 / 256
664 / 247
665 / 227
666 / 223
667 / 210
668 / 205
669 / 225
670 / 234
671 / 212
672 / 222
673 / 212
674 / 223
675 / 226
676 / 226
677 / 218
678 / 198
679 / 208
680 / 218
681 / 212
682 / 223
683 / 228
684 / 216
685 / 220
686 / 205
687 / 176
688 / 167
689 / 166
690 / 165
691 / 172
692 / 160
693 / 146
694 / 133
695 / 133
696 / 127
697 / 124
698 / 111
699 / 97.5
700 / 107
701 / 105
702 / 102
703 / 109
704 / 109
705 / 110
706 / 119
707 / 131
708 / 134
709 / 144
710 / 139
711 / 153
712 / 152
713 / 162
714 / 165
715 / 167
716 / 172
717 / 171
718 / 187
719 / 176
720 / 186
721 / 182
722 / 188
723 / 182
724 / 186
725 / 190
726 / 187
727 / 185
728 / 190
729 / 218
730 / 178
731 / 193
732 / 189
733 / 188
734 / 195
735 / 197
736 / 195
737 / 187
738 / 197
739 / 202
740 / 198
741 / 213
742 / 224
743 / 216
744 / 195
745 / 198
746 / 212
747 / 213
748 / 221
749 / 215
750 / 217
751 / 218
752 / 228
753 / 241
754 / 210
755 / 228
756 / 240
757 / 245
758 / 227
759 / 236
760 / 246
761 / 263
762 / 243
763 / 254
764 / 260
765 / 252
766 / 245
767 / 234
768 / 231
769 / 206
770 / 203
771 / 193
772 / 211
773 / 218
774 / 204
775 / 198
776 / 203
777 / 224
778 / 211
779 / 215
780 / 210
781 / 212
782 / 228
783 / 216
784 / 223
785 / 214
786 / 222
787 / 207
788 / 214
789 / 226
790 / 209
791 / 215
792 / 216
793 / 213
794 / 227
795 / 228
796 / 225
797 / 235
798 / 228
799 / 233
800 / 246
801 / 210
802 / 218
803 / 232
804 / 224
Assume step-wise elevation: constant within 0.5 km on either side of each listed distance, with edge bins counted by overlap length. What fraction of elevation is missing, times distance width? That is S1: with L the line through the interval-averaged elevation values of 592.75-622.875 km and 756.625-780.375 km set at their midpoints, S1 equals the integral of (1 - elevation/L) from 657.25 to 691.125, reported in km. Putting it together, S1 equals -2.7 km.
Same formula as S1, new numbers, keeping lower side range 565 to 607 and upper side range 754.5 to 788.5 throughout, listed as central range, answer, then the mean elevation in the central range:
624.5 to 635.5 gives 5.4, 175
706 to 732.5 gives 9.5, 172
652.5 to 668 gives 3.3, 252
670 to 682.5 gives 3.6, 217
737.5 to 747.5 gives 1.7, 207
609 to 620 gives 8.0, 97.2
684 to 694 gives 4.1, 175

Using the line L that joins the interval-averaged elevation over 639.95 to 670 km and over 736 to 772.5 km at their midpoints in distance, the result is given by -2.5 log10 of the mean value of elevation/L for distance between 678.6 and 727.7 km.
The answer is 0.43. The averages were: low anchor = 254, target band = 161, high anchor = 222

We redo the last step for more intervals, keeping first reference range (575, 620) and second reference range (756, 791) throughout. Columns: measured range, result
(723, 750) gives 0.191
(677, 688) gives 0.231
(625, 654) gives 0.204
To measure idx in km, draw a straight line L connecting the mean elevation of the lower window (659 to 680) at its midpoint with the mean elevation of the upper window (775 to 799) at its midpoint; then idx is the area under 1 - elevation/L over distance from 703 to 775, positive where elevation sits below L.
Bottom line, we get 7.8 km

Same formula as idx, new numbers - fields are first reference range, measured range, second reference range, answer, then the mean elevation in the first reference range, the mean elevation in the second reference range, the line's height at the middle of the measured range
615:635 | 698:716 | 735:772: 5.8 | 138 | 222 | 191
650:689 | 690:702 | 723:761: 5.1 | 232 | 209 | 224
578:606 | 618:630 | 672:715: 6.9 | 359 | 164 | 298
